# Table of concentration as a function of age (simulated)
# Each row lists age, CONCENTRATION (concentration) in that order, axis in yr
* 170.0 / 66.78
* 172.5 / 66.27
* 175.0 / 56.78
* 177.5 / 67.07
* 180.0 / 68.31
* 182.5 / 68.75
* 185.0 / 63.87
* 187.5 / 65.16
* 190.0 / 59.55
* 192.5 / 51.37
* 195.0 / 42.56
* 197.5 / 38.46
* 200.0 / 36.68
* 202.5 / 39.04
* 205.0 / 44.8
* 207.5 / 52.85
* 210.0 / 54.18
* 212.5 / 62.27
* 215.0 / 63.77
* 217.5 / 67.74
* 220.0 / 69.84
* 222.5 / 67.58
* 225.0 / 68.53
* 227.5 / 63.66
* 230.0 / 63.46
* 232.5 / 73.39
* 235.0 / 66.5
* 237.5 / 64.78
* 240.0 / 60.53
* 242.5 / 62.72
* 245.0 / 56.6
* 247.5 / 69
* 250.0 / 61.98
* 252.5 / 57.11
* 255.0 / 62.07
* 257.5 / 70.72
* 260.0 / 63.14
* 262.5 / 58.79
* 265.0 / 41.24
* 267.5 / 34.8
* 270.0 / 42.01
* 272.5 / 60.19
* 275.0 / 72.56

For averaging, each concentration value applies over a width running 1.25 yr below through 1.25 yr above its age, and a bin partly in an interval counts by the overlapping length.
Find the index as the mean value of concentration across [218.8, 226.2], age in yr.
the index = 68.6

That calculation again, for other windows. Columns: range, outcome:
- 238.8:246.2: 60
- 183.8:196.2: 56.5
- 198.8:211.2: 45.5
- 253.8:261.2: 65.3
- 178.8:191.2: 65.1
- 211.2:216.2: 62.9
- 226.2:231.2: 63.6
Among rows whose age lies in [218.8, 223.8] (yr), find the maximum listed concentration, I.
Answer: 69.84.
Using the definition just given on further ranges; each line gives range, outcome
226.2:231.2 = 63.66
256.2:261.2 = 70.72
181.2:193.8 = 68.75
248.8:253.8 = 61.98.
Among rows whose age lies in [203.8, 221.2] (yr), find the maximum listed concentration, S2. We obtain 69.84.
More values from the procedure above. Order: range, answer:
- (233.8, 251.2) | 69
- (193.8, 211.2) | 54.18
